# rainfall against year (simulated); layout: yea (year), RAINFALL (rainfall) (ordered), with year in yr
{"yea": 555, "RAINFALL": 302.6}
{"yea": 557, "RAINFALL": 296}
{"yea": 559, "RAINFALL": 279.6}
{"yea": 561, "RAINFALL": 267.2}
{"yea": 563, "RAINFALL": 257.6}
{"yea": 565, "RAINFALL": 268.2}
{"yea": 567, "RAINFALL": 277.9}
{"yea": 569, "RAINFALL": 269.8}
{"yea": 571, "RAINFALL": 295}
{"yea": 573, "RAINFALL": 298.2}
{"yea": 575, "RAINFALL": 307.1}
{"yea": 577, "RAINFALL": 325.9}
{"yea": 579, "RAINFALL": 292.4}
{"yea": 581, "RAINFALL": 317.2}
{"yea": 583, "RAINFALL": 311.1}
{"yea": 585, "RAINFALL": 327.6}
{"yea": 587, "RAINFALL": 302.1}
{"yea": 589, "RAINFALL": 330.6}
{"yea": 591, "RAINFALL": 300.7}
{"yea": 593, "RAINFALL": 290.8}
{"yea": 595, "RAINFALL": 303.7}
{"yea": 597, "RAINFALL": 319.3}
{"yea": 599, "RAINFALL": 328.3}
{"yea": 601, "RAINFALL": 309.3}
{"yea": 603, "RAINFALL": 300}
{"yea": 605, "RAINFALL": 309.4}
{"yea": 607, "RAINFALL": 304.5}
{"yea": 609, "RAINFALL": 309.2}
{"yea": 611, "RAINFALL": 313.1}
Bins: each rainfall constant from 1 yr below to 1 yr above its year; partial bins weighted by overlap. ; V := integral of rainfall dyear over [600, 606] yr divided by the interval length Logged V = 306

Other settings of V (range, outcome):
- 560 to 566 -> 264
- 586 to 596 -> 306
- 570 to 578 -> 307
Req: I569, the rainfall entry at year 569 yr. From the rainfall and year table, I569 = 269.8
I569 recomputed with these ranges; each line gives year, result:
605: 309.4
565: 268.2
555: 302.6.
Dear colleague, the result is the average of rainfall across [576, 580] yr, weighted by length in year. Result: 309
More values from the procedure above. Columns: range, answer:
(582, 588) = 314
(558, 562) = 273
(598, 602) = 319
